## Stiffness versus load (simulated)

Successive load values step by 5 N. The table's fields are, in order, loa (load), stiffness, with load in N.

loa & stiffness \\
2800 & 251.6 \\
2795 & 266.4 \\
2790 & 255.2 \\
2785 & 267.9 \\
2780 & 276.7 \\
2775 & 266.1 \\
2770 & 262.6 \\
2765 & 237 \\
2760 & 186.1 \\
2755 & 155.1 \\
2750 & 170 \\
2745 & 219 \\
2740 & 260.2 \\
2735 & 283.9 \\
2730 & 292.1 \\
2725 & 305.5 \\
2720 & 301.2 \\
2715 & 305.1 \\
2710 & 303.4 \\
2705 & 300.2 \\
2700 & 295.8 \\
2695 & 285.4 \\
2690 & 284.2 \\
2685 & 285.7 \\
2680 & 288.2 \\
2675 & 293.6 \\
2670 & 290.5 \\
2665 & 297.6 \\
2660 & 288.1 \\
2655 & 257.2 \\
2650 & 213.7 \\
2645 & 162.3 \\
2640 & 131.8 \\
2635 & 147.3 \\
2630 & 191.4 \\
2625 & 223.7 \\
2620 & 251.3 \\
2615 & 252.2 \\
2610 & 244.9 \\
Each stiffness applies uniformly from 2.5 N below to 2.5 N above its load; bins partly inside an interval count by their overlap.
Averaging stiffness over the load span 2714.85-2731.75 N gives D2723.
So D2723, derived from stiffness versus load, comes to 301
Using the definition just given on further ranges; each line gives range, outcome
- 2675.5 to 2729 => 295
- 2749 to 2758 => 163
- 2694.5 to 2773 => 260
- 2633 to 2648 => 149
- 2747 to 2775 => 208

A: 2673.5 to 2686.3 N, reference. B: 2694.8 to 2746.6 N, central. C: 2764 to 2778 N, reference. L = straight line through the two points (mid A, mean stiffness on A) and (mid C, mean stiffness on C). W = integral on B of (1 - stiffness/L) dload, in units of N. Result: -2.3 N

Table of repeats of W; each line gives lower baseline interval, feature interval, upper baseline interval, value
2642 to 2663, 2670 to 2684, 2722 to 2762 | -3.6 N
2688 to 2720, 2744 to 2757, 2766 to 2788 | 4.7 N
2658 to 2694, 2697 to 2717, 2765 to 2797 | -1.3 N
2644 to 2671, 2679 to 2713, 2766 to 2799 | -4.6 N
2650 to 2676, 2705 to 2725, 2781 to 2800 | -2.3 N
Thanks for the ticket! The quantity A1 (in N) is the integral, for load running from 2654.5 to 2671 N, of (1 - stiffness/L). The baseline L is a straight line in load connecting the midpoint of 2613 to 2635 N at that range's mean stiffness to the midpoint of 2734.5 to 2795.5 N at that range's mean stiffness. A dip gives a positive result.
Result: -4.5 N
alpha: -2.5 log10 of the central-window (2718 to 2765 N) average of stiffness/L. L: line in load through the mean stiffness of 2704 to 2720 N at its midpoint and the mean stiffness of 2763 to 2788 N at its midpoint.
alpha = 0.186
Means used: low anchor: 303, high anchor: 262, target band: 241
